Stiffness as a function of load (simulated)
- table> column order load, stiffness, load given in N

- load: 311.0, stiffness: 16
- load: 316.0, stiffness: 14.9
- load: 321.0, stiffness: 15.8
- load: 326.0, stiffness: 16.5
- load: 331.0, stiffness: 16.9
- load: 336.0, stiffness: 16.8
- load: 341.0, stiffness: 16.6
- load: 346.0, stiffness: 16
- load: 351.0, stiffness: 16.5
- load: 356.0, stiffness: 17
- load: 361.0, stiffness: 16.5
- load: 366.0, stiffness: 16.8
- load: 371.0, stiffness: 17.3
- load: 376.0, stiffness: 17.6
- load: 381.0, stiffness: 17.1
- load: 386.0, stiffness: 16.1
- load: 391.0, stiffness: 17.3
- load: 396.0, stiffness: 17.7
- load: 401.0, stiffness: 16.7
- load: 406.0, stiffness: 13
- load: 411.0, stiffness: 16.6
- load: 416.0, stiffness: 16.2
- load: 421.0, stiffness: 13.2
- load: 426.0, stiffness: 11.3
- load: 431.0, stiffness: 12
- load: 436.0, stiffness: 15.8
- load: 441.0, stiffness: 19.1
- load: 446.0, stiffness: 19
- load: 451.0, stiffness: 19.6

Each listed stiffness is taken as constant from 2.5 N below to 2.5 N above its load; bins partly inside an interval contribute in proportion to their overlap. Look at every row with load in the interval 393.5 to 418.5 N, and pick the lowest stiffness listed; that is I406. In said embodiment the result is 13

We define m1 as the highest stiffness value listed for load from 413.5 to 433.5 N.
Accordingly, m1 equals 16.2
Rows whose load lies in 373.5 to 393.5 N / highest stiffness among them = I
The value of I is 17.6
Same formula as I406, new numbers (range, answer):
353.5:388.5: 16.1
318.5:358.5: 15.8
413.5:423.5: 13.2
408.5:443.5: 11.3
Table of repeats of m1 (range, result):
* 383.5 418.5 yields 17.7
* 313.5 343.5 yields 16.9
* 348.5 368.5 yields 17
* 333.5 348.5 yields 16.8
